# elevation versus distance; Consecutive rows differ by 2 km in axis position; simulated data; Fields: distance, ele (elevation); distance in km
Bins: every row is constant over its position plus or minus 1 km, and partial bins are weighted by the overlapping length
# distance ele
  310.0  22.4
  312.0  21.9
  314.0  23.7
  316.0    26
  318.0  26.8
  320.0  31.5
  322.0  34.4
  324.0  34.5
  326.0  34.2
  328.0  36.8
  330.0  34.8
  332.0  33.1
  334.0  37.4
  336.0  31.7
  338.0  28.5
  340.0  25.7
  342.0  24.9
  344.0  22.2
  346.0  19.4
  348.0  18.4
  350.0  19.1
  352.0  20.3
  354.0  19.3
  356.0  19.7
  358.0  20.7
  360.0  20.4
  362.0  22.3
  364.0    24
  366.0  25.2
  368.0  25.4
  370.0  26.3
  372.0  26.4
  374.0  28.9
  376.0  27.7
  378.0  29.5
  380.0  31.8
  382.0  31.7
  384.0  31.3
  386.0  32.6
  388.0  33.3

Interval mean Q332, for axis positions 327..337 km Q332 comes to 34.8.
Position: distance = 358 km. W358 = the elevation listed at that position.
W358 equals 20.7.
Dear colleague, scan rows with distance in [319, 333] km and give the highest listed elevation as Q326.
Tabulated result 36.8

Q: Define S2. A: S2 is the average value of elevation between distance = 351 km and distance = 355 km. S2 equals 19.8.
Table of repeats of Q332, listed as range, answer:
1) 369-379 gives 27.8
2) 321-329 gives 35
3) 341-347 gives 22.2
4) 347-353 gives 19.3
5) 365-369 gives 25.3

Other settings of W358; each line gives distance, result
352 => 20.3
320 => 31.5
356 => 19.7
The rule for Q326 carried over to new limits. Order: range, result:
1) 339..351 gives 25.7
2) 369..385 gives 31.8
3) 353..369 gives 25.4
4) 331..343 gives 37.4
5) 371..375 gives 28.9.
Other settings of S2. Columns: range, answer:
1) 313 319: 25.5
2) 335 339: 30.1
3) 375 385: 30.4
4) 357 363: 21.1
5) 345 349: 18.9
